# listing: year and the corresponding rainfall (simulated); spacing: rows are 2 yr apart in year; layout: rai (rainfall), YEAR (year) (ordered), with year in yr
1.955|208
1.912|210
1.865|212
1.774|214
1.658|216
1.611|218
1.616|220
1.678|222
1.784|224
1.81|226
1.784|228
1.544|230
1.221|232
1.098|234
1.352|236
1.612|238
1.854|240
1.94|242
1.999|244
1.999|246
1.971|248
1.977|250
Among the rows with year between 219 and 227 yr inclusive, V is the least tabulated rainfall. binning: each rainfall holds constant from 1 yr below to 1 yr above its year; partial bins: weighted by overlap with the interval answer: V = 1.616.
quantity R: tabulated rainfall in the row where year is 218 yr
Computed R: 1.611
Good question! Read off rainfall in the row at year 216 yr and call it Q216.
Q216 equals 1.658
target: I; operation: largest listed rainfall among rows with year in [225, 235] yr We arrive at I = 1.81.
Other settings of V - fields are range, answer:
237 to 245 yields 1.612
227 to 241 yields 1.098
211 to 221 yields 1.611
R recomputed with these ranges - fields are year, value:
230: 1.544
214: 1.774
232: 1.221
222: 1.678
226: 1.81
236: 1.352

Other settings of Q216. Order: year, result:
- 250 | 1.977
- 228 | 1.784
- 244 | 1.999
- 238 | 1.612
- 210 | 1.912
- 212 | 1.865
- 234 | 1.098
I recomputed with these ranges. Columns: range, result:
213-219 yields 1.774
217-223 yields 1.678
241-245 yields 1.999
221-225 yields 1.784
